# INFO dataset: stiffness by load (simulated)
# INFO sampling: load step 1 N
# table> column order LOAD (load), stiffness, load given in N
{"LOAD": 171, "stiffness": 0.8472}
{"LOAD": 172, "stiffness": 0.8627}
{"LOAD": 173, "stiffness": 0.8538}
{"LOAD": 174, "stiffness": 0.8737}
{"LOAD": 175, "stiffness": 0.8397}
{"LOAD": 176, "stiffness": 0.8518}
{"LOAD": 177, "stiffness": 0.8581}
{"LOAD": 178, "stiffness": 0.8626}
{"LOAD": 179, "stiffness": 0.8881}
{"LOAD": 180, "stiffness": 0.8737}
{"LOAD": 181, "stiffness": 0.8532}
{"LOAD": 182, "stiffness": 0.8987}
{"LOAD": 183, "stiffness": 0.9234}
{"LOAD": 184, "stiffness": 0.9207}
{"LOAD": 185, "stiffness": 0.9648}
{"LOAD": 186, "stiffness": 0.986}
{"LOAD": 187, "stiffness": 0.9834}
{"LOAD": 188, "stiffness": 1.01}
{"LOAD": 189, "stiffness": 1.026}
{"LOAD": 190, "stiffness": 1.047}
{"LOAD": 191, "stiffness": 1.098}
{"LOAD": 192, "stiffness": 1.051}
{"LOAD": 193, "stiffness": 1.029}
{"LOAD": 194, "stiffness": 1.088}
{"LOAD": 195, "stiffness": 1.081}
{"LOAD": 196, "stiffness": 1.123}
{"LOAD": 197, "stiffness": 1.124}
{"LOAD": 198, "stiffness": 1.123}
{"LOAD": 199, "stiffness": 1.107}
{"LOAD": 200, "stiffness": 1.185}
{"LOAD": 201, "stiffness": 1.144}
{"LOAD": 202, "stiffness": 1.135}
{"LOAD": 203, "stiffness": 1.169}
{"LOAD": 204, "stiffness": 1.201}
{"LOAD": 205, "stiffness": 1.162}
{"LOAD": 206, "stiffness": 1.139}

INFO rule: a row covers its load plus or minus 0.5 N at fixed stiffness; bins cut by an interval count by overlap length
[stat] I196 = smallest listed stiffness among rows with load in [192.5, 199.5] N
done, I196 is 1.029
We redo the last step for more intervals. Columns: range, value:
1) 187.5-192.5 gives 1.01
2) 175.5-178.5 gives 0.8518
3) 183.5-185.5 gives 0.9207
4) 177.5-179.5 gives 0.8626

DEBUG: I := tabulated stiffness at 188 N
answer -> 1.01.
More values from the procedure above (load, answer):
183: 0.9234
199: 1.107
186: 0.986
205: 1.162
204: 1.201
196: 1.123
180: 0.8737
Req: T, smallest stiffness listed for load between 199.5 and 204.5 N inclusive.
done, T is 1.135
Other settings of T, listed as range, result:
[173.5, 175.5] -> 0.8397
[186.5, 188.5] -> 0.9834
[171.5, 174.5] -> 0.8538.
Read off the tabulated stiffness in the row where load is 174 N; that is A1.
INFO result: 0.8737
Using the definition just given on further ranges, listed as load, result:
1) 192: 1.051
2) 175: 0.8397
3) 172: 0.8627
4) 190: 1.047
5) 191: 1.098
